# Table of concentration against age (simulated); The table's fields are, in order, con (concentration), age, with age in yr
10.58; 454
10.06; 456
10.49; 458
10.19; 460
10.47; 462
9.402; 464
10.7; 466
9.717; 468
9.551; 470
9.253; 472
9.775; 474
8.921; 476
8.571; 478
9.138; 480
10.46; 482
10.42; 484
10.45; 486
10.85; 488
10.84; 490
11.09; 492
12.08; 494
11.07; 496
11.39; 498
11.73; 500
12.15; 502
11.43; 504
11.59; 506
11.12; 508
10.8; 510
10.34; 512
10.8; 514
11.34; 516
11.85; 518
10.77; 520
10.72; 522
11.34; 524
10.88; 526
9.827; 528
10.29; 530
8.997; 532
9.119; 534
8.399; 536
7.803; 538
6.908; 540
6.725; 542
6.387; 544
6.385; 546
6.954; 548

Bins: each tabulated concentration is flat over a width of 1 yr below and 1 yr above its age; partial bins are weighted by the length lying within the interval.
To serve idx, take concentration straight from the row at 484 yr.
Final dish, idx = 10.42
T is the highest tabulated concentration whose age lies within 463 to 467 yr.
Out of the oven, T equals 10.7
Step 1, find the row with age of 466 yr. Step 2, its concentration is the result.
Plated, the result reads 10.7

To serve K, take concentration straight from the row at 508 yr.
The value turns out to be 11.12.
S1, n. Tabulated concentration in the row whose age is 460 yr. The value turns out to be 10.19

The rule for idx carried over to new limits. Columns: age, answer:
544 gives 6.387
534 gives 9.119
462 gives 10.47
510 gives 10.8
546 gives 6.385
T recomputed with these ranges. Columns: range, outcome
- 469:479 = 9.775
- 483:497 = 12.08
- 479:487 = 10.46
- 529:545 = 10.29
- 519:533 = 11.34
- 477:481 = 9.138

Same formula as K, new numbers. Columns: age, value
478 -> 8.571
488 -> 10.85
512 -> 10.34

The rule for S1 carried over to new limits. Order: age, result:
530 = 10.29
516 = 11.34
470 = 9.551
